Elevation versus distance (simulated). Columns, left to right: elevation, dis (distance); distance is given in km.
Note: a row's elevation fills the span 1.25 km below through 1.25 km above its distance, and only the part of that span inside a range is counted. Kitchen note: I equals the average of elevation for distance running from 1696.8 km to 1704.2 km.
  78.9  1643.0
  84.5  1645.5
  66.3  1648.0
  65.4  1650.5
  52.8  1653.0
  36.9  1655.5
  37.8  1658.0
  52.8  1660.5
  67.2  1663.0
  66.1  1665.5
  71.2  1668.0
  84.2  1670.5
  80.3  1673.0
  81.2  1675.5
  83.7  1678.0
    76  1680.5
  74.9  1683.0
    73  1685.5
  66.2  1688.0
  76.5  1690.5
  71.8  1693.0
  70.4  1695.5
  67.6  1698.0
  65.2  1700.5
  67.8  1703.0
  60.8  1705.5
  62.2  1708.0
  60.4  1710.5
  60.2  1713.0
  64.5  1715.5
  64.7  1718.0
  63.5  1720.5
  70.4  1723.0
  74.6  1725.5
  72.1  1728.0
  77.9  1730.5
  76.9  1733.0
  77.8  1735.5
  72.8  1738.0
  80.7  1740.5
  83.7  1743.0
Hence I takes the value 66.9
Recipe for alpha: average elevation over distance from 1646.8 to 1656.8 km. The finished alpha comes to 55.2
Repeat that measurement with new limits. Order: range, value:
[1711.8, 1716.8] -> 62.4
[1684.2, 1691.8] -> 71.9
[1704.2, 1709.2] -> 61.6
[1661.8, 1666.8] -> 66.7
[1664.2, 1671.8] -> 73.8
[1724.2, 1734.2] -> 75.3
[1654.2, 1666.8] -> 52.2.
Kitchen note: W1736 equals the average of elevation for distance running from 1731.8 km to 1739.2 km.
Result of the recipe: 75.8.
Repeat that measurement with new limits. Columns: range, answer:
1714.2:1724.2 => 65.7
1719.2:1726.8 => 69.5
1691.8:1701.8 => 68.7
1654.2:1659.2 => 37.5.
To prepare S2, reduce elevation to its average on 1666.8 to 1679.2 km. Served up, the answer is 80.1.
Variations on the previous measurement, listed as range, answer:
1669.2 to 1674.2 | 82.2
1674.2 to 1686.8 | 77.7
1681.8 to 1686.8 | 73.9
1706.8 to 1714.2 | 60.9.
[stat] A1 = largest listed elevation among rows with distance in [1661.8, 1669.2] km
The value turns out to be 71.2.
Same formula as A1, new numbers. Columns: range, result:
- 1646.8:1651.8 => 66.3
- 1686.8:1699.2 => 76.5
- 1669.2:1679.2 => 84.2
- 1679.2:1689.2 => 76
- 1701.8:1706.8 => 67.8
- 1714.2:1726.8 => 74.6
